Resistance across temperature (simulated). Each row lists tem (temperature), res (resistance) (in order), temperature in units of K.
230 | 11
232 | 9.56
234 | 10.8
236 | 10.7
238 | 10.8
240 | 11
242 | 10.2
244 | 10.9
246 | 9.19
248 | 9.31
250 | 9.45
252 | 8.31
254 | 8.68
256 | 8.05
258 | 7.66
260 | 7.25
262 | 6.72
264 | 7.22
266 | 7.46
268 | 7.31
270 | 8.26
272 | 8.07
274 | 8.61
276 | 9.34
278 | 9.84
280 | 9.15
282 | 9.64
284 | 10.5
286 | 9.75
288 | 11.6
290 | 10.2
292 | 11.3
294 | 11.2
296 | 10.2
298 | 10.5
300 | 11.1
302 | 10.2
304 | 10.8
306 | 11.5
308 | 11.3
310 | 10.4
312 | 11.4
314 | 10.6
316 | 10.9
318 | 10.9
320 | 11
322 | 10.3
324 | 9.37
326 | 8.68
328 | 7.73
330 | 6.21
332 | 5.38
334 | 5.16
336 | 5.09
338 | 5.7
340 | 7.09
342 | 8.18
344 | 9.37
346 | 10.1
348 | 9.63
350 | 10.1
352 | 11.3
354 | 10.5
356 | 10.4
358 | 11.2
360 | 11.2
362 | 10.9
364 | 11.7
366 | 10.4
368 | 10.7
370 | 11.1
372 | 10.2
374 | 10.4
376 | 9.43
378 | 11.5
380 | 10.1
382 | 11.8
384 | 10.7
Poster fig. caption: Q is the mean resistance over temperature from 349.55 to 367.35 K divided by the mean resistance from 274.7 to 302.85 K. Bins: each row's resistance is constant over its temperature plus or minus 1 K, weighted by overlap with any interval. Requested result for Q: 1.1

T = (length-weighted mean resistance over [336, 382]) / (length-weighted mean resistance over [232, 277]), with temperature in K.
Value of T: 1.1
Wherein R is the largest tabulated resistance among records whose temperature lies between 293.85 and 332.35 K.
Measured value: 11.5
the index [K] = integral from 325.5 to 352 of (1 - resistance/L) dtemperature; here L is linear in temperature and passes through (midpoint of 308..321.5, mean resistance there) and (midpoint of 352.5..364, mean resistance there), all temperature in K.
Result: 7.82 K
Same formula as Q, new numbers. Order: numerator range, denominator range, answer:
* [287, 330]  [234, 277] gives 1.18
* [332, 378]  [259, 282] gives 1.16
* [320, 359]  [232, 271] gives 0.96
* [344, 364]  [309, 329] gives 1.05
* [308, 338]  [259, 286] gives 1.04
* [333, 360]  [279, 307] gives 0.84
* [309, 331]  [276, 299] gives 0.95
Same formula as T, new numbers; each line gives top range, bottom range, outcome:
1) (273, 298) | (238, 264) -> 1.14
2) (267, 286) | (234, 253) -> 0.90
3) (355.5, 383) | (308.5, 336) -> 1.20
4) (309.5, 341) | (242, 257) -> 0.92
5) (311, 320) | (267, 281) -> 1.27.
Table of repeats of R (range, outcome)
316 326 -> 11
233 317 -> 11.6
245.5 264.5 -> 9.45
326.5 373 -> 11.7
